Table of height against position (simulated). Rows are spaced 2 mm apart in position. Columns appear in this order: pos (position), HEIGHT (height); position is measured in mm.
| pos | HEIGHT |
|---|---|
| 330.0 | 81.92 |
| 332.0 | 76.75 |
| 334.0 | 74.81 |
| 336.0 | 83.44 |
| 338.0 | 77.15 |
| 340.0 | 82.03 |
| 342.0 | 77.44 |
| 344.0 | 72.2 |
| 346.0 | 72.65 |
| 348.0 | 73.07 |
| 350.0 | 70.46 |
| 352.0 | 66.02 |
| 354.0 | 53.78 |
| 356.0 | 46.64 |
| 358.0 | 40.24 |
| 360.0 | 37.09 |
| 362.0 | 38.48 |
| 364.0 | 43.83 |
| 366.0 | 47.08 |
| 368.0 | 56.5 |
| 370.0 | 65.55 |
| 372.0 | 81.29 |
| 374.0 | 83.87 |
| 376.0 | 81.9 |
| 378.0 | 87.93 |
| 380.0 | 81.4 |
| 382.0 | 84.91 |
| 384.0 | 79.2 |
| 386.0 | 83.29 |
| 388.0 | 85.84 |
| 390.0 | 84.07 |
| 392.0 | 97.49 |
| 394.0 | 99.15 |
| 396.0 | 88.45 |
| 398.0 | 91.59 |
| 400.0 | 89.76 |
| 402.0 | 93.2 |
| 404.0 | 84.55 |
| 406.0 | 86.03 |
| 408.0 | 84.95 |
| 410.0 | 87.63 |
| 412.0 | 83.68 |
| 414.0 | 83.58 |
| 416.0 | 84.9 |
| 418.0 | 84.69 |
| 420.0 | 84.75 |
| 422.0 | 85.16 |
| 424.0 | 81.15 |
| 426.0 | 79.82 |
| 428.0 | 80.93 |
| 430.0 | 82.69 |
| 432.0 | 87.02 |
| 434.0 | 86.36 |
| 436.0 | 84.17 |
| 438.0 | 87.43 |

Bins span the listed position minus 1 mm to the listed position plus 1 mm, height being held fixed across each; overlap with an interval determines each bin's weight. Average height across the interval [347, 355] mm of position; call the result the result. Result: 65.8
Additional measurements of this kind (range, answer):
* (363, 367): 45.5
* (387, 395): 91.6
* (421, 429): 81.8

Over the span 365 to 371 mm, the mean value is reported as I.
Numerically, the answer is 56.4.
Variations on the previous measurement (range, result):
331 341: 78.8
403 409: 85.2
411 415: 83.6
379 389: 82.9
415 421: 84.8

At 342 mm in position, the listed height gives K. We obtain 77.44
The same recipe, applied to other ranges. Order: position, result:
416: 84.9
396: 88.45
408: 84.95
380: 81.4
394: 99.15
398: 91.59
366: 47.08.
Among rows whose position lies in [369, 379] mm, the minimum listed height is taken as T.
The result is 65.55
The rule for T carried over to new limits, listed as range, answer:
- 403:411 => 84.55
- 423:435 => 79.82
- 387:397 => 84.07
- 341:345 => 72.2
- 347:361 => 37.09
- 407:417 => 83.58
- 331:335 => 74.81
